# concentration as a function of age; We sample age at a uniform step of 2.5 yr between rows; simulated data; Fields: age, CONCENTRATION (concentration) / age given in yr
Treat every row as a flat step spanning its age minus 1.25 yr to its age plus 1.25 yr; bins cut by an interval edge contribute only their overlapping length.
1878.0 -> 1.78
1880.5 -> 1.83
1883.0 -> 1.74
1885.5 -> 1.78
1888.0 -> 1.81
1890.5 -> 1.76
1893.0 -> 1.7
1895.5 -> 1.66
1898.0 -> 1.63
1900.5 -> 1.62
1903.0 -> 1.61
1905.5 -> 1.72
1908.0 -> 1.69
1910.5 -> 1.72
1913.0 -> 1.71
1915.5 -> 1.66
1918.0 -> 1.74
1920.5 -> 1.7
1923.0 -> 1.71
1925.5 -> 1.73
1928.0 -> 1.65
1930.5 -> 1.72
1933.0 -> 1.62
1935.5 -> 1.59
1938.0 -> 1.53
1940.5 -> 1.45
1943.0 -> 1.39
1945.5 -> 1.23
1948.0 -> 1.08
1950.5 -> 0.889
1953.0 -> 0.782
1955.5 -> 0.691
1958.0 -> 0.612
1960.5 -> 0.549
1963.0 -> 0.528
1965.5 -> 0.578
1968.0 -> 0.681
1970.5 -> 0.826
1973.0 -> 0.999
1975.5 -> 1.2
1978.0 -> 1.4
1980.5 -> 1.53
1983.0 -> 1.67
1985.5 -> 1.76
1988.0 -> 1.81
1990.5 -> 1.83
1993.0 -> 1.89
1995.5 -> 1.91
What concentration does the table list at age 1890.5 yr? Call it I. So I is 1.76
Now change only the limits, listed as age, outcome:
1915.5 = 1.66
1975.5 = 1.2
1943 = 1.39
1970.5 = 0.826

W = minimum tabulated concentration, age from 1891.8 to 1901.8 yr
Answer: 1.62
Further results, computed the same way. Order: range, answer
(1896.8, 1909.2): 1.61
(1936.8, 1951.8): 0.889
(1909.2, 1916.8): 1.66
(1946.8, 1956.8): 0.691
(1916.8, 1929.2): 1.65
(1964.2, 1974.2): 0.578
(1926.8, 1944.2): 1.39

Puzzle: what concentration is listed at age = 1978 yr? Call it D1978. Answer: 1.4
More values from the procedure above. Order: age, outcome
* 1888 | 1.81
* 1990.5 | 1.83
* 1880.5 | 1.83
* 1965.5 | 0.578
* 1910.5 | 1.72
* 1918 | 1.74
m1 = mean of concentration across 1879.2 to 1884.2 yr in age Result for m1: 1.79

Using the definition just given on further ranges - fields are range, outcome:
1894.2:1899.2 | 1.65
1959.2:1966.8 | 0.553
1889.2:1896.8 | 1.71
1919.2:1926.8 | 1.71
